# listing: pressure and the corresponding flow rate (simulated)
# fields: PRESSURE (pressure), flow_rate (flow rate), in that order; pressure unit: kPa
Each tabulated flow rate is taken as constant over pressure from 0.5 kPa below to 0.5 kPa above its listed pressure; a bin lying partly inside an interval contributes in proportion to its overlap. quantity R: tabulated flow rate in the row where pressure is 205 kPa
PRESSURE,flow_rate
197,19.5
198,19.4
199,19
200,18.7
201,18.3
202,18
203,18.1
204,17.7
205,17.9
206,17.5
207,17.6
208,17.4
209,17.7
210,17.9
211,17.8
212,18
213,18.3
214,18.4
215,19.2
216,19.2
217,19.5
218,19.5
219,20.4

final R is 17.9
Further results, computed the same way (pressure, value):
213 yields 18.3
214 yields 18.4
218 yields 19.5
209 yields 17.7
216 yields 19.2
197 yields 19.5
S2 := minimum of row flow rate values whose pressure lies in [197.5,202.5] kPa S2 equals 18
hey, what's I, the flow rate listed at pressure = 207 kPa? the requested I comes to 17.6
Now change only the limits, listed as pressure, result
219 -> 20.4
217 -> 19.5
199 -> 19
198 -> 19.4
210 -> 17.9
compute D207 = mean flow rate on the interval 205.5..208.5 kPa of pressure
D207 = 17.5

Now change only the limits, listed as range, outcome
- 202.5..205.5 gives 17.9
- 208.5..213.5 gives 17.9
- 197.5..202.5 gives 18.7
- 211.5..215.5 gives 18.5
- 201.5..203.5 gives 18.1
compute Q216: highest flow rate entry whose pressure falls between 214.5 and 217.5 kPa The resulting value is 19.5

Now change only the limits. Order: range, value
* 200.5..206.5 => 18.3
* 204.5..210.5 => 17.9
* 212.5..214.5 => 18.4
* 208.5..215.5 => 19.2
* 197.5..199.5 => 19.4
